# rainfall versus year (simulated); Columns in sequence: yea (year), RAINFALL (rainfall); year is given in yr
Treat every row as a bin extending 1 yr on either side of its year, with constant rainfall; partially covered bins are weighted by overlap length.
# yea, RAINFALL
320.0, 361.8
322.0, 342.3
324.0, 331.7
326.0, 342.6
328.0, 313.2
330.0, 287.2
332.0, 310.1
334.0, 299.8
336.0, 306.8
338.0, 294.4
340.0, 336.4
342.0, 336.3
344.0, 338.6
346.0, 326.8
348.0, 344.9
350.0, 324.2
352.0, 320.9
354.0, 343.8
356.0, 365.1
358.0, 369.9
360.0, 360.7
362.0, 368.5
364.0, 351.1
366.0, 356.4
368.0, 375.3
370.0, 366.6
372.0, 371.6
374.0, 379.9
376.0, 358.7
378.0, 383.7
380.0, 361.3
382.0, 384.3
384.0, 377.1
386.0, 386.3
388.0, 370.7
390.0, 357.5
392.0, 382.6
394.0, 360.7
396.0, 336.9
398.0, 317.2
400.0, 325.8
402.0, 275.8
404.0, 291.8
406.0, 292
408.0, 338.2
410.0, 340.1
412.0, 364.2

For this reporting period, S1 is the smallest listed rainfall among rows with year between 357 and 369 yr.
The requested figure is 351.1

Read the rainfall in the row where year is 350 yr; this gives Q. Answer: 324.2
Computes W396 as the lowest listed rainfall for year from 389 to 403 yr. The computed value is 275.8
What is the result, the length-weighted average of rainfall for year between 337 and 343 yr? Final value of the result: 322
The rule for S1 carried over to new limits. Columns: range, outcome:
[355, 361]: 360.7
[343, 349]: 326.8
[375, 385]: 358.7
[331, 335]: 299.8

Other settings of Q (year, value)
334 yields 299.8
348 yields 344.9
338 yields 294.4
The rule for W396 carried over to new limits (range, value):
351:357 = 320.9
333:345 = 294.4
